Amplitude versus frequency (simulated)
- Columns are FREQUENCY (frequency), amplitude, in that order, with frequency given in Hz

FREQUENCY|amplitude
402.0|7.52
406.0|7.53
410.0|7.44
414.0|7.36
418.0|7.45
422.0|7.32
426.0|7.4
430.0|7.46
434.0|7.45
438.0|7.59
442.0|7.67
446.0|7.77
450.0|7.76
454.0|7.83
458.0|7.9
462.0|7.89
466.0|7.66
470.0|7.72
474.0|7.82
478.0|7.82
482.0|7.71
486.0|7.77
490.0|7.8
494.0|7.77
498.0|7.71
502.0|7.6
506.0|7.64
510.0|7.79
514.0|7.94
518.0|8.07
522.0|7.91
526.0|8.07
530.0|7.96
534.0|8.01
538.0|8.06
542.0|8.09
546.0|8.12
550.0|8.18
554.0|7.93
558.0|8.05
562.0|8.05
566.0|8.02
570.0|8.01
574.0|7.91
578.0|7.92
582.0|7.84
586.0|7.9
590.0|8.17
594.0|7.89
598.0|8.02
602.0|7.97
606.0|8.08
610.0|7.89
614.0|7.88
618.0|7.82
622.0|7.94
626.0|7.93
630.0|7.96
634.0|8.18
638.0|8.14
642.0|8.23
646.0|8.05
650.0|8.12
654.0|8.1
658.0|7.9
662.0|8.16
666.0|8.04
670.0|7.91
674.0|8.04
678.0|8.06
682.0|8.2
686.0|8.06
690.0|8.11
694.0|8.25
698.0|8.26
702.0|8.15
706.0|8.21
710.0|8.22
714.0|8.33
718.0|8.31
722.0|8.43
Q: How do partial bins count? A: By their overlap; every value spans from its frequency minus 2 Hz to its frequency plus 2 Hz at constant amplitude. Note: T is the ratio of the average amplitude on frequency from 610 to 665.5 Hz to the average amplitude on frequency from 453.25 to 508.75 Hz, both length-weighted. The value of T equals 1.0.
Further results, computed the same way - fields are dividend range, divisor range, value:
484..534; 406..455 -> 1.04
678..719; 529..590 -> 1.02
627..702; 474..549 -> 1.03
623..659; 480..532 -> 1.03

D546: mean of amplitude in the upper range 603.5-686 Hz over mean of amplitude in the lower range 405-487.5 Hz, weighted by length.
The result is 1.1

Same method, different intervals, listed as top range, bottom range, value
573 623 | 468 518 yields 1.02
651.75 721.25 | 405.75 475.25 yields 1.07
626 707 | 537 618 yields 1.01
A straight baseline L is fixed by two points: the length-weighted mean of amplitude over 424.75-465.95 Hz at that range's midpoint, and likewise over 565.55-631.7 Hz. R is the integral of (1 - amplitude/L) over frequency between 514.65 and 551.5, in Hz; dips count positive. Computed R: -1.0 Hz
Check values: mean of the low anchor 7.68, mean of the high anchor 7.95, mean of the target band 8.05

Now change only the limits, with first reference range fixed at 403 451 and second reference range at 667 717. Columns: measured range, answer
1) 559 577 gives -0.33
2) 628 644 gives -0.22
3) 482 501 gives -0.20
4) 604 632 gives 0.15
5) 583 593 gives -0.13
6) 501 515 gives -0.06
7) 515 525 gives -0.33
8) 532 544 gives -0.42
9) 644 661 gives 0.01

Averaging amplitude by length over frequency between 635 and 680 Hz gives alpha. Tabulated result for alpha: 8.07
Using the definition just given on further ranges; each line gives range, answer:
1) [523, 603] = 8.01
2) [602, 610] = 8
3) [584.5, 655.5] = 8.02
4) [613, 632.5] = 7.91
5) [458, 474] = 7.78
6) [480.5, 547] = 7.88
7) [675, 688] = 8.1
